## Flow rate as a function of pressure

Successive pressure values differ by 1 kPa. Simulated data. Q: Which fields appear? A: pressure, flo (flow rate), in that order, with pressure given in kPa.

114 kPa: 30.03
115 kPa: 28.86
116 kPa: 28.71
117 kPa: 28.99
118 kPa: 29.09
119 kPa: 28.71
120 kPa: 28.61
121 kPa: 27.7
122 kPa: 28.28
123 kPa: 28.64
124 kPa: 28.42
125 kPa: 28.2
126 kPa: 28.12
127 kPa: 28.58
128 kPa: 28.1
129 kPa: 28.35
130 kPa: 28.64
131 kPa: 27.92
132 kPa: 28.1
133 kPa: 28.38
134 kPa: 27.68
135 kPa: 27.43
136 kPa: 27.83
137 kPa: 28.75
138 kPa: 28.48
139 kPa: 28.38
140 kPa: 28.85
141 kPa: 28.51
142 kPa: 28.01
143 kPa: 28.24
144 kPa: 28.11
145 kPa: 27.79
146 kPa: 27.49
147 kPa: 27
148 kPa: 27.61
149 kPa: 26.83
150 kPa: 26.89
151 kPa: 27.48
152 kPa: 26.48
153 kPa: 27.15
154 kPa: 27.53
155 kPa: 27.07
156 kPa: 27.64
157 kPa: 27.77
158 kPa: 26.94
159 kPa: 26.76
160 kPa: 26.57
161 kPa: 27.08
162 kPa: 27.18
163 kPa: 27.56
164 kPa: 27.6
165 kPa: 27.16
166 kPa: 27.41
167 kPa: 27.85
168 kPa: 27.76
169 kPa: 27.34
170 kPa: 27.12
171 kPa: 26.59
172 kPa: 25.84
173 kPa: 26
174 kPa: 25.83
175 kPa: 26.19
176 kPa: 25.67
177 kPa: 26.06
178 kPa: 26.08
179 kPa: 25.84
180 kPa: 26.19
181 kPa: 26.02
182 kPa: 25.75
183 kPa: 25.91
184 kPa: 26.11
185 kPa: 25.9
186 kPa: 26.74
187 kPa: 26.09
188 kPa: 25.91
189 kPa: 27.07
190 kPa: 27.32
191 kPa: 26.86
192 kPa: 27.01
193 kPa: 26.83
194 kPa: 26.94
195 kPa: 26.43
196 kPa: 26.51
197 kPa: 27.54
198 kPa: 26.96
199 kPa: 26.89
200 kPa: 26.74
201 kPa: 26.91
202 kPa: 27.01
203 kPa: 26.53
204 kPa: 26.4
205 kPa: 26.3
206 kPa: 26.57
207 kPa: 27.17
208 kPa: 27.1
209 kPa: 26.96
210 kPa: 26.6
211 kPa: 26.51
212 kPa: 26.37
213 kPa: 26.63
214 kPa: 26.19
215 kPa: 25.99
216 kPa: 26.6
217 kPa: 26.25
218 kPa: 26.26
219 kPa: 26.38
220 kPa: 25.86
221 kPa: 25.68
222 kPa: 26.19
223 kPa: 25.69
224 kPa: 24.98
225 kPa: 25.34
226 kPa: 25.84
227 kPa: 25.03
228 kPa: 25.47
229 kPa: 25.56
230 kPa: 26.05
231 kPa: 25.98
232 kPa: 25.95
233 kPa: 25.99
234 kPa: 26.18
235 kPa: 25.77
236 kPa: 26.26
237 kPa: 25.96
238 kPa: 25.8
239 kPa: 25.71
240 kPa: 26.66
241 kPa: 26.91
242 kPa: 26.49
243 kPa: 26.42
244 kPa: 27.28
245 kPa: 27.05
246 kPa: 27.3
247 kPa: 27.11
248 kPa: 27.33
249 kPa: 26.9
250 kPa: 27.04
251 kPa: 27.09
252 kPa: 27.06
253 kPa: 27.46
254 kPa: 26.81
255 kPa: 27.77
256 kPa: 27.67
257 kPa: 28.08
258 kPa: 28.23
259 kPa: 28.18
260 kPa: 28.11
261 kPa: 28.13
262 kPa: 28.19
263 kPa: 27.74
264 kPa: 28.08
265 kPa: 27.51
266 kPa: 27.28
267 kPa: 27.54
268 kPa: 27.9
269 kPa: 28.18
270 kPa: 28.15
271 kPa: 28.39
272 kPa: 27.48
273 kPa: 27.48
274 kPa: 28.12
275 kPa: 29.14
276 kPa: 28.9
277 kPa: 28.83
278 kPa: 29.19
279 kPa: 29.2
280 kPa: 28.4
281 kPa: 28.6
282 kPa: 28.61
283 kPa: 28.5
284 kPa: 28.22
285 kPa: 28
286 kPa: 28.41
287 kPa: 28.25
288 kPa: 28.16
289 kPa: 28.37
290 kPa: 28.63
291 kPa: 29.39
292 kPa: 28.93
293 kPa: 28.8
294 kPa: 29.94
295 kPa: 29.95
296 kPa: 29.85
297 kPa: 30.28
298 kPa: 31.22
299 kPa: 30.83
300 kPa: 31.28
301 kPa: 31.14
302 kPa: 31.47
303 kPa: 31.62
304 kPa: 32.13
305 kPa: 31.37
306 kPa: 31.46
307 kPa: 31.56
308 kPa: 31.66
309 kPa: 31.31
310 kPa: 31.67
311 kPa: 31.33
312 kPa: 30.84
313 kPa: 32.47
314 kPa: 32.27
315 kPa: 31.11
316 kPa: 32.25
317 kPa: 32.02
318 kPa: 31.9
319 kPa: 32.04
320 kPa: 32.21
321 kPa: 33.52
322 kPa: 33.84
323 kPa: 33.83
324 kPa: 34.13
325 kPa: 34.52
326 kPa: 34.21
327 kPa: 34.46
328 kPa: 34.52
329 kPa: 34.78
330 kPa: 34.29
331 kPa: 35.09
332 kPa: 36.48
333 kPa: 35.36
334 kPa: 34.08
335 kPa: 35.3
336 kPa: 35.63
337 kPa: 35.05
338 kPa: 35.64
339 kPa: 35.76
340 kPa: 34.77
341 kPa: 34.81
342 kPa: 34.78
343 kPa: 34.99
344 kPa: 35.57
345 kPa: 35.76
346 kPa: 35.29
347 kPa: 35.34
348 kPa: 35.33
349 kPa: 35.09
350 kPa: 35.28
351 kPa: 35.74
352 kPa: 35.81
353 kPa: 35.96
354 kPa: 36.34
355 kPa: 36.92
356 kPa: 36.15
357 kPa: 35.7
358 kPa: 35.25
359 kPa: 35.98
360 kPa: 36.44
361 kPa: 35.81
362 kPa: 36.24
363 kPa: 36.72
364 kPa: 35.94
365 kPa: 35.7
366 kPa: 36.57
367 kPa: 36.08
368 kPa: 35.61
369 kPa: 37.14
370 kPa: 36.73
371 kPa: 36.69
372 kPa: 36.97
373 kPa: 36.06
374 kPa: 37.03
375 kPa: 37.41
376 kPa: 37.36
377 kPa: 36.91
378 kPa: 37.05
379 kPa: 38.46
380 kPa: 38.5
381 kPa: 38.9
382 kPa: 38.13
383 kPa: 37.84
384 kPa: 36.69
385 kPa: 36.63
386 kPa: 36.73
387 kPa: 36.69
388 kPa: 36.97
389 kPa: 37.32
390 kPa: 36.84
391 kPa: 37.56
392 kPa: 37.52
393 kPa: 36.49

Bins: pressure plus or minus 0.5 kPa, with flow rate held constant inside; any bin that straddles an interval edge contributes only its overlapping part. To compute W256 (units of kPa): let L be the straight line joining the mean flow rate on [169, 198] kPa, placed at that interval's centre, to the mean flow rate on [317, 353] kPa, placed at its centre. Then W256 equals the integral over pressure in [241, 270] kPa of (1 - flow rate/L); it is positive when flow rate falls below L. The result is 2.7 kPa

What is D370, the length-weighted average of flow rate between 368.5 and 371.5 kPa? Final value 36.9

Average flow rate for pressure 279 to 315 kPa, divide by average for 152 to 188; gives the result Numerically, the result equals 1.1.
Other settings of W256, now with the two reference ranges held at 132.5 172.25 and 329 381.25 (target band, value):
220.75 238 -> 2.8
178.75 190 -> 1.0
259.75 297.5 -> 5.0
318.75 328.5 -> 0.3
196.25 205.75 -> 0.9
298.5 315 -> 1.2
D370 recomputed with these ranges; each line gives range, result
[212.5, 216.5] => 26.4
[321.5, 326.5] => 34.1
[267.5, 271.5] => 28.2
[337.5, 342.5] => 35.2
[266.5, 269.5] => 27.9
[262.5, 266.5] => 27.7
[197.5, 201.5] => 26.9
